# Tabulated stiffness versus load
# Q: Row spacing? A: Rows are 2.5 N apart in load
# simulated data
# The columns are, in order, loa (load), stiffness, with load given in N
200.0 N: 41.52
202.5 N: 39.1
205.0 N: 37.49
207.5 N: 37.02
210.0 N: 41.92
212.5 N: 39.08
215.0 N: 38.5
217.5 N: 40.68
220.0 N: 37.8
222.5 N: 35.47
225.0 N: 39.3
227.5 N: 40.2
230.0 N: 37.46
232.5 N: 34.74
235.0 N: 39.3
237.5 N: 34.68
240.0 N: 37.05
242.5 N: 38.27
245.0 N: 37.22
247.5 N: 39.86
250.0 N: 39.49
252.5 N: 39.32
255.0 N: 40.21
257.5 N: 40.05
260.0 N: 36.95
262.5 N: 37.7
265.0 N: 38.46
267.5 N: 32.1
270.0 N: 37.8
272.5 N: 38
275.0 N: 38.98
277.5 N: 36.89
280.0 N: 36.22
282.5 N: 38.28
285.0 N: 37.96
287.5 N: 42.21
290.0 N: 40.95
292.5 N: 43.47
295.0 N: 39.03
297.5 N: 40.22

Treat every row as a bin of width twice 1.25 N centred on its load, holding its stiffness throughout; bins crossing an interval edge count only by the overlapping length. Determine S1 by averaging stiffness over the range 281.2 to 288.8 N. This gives 39.5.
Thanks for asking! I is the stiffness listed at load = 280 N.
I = 36.22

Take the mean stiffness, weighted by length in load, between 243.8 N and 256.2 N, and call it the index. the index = 39.2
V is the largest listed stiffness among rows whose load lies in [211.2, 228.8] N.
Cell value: 40.68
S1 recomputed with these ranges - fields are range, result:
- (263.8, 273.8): 36.6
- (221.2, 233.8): 37.4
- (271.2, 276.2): 38.5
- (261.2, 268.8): 36.1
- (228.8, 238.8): 36.5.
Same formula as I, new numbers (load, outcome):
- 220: 37.8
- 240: 37.05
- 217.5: 40.68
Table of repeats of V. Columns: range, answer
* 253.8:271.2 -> 40.21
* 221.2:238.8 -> 40.2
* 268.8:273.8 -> 38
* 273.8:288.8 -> 42.21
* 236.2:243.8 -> 38.27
